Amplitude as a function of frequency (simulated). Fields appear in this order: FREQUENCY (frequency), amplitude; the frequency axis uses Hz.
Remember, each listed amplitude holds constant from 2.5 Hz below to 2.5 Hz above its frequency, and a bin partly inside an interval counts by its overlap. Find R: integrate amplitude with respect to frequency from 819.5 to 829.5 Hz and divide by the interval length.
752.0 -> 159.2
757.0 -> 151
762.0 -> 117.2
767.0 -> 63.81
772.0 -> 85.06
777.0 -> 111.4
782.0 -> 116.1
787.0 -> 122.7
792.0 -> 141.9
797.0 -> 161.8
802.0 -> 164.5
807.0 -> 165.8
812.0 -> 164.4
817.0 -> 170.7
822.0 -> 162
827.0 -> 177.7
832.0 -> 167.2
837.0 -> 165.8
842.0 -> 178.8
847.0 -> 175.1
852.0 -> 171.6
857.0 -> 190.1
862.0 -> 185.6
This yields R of 170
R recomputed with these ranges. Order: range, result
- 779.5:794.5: 127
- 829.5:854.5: 172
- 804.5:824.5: 166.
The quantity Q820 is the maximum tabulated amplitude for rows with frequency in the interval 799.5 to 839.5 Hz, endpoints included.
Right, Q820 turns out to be 177.7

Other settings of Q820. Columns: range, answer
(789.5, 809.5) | 165.8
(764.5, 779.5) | 111.4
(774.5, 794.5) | 141.9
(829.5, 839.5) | 167.2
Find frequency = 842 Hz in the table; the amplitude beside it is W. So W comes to 178.8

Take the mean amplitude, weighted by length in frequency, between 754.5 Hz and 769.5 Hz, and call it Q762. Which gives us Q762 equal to 111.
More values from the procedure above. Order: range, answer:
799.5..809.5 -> 165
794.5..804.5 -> 163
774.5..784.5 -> 114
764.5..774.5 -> 74.4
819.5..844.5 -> 170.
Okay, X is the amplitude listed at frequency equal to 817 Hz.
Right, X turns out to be 170.7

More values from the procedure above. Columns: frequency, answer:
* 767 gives 63.81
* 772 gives 85.06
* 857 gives 190.1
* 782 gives 116.1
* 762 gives 117.2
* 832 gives 167.2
